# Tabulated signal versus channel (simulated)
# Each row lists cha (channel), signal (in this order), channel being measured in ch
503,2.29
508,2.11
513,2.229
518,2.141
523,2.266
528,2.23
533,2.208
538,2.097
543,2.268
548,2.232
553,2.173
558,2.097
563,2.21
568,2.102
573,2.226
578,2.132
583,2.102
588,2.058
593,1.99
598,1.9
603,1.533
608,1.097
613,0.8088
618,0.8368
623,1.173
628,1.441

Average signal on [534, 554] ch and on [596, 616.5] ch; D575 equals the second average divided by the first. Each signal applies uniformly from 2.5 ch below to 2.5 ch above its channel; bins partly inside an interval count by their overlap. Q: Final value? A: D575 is 0.59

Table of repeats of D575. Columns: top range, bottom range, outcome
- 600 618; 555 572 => 0.52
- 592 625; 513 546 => 0.59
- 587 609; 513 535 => 0.78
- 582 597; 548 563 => 0.94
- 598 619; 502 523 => 0.54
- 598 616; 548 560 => 0.58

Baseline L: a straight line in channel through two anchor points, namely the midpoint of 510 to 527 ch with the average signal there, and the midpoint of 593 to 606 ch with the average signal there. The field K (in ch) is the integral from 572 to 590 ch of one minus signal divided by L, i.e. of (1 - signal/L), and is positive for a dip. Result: -2.6 ch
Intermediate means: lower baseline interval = 2.21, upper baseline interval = 1.75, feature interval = 2.12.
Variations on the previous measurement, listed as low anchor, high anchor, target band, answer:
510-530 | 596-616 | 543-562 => -3.2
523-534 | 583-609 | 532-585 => -3.6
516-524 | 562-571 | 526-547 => -0.2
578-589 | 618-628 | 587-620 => 4.4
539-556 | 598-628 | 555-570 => -1.3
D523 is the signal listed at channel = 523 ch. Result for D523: 2.266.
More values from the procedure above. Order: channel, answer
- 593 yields 1.99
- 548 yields 2.232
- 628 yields 1.441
